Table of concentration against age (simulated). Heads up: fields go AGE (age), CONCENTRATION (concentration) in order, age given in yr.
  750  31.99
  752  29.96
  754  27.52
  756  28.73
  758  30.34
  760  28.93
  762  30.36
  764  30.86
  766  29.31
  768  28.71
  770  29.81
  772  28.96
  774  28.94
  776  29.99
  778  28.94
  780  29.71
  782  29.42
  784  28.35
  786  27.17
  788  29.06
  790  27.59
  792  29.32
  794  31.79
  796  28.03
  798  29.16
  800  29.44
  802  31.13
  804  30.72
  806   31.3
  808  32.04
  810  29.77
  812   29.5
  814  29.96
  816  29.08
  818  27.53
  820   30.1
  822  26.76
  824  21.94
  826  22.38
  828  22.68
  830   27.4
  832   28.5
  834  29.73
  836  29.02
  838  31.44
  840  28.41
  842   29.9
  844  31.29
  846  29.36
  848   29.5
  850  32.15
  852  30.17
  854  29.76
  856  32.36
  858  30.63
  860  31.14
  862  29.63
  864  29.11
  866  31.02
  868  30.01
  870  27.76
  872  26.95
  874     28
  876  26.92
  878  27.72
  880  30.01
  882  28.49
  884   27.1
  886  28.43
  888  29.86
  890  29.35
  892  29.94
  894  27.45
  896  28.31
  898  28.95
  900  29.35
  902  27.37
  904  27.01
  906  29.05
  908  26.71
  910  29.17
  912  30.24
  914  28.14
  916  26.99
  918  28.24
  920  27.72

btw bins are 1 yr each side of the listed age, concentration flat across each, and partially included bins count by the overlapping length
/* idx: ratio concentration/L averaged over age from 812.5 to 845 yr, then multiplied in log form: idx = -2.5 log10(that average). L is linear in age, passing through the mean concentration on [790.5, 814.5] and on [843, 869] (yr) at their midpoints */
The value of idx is 0.09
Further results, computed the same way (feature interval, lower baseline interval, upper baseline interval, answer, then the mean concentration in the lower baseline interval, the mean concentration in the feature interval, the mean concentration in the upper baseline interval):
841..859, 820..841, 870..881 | -0.120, 27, 30.6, 27.9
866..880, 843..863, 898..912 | 0.055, 30.6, 28.3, 28.3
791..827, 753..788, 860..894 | 0.006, 29.2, 28.9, 28.8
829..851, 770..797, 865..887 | -0.039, 29.1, 29.7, 28.4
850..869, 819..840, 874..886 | -0.107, 27.1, 30.5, 28.1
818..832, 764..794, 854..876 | 0.148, 29.1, 25.6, 29.5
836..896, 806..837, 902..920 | -0.054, 27.9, 29.4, 28.1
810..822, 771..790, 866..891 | -0.013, 28.9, 29.1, 28.5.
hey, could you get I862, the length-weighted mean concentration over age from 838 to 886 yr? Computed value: 29.5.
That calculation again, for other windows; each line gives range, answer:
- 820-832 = 25.1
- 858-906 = 28.7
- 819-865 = 28.8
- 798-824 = 29.5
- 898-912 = 28.3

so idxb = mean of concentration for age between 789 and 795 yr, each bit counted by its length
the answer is 29.6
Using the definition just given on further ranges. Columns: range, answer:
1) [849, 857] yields 31.1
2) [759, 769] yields 29.6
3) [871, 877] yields 27.3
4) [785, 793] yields 28.3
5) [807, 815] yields 30.3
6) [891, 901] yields 28.8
